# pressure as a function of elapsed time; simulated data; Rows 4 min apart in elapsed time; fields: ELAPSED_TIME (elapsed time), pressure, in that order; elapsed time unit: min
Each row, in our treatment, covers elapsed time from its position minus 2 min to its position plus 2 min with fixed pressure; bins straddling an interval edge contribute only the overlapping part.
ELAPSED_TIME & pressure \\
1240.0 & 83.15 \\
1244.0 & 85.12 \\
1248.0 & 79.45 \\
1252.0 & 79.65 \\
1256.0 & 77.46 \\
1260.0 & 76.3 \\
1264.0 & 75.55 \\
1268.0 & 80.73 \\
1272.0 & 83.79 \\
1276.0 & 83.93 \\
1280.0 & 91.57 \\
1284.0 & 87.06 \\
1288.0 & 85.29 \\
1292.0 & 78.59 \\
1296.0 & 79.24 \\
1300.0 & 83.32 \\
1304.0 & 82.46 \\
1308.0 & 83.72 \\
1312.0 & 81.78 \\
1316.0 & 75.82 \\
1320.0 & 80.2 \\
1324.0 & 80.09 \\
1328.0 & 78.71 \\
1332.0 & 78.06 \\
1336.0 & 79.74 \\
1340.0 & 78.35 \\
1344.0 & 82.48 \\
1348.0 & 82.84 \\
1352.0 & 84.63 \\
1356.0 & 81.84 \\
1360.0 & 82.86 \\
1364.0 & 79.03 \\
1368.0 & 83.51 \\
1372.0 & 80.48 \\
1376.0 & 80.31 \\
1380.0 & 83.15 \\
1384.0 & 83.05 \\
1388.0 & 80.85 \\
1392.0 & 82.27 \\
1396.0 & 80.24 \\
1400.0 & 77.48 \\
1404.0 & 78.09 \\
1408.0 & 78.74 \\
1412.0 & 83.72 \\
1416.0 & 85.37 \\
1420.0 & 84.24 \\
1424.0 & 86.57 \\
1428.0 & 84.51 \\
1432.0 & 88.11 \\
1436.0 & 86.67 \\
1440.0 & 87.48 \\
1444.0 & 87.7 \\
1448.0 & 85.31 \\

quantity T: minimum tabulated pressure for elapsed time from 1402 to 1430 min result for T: 78.09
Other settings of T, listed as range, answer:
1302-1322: 75.82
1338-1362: 78.35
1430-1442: 86.67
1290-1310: 78.59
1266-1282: 80.73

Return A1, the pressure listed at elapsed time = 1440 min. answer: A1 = 87.48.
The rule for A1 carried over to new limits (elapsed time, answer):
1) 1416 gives 85.37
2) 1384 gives 83.05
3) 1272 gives 83.79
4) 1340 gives 78.35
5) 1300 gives 83.32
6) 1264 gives 75.55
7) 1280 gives 91.57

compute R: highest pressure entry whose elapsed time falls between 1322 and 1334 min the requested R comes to 80.09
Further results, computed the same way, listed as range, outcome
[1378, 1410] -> 83.15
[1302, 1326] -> 83.72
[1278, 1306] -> 91.57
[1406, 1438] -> 88.11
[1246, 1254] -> 79.65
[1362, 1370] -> 83.51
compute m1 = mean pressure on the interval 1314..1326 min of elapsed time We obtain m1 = 78.7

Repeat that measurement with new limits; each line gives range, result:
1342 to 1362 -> 82.9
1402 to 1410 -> 78.4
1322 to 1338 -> 79.1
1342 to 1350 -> 82.7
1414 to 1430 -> 85.2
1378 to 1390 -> 82.3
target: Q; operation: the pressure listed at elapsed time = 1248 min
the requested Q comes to 79.45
